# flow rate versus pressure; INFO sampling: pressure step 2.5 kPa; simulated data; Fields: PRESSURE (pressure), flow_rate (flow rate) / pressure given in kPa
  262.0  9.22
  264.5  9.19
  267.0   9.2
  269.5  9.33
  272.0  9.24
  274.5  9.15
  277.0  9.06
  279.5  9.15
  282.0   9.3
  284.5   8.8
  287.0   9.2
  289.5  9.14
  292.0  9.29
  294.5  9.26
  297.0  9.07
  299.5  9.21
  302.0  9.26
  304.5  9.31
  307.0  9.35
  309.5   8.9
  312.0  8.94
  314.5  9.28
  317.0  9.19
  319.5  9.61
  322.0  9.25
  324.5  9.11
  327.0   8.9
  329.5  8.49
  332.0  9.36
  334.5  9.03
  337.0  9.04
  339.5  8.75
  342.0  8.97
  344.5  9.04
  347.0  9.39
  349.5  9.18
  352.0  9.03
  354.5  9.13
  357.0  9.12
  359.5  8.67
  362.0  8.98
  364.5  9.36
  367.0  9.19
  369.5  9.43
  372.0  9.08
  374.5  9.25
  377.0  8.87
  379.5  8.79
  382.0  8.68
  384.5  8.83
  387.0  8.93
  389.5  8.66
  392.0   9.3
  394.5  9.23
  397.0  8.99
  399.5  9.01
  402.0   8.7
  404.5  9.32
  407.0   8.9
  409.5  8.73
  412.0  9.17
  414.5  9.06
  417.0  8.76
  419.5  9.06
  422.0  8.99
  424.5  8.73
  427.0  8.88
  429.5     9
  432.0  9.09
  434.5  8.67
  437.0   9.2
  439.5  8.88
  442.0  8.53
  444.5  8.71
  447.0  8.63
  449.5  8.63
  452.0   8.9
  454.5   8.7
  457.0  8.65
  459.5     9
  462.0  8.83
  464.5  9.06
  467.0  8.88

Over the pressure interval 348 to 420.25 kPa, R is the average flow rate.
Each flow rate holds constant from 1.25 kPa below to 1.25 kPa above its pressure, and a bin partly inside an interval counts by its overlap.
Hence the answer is 9.02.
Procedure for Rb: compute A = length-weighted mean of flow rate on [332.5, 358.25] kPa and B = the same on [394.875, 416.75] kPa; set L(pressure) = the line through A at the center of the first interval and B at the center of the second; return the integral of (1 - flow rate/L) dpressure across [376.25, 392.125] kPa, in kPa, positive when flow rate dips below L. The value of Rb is 0.3 kPa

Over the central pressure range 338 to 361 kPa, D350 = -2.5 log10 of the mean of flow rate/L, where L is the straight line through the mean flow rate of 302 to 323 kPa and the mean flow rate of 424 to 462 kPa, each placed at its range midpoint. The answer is 0.01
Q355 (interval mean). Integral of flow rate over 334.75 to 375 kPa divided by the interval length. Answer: 9.1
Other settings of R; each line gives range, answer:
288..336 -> 9.15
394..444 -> 8.94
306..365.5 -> 9.08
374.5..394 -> 8.9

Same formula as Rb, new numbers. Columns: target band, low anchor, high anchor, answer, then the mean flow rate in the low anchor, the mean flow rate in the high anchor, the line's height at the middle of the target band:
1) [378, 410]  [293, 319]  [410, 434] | 0.28 kPa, 9.19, 8.95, 9.01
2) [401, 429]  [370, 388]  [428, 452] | -0.22 kPa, 8.94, 8.82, 8.87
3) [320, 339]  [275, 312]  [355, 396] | 0.13 kPa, 9.16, 9.02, 9.1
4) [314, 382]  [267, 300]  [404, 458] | -0.34 kPa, 9.17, 8.87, 9.04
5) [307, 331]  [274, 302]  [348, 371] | 0.13 kPa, 9.15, 9.12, 9.14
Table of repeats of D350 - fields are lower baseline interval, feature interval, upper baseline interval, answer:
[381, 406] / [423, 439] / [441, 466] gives -0.010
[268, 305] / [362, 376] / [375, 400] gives -0.030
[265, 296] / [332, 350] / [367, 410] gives 0.000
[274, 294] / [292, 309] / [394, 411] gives -0.014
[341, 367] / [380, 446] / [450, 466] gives 0.004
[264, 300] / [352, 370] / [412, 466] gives -0.011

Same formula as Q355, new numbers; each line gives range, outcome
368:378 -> 9.17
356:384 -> 9.03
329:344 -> 8.97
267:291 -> 9.16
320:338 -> 9.05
